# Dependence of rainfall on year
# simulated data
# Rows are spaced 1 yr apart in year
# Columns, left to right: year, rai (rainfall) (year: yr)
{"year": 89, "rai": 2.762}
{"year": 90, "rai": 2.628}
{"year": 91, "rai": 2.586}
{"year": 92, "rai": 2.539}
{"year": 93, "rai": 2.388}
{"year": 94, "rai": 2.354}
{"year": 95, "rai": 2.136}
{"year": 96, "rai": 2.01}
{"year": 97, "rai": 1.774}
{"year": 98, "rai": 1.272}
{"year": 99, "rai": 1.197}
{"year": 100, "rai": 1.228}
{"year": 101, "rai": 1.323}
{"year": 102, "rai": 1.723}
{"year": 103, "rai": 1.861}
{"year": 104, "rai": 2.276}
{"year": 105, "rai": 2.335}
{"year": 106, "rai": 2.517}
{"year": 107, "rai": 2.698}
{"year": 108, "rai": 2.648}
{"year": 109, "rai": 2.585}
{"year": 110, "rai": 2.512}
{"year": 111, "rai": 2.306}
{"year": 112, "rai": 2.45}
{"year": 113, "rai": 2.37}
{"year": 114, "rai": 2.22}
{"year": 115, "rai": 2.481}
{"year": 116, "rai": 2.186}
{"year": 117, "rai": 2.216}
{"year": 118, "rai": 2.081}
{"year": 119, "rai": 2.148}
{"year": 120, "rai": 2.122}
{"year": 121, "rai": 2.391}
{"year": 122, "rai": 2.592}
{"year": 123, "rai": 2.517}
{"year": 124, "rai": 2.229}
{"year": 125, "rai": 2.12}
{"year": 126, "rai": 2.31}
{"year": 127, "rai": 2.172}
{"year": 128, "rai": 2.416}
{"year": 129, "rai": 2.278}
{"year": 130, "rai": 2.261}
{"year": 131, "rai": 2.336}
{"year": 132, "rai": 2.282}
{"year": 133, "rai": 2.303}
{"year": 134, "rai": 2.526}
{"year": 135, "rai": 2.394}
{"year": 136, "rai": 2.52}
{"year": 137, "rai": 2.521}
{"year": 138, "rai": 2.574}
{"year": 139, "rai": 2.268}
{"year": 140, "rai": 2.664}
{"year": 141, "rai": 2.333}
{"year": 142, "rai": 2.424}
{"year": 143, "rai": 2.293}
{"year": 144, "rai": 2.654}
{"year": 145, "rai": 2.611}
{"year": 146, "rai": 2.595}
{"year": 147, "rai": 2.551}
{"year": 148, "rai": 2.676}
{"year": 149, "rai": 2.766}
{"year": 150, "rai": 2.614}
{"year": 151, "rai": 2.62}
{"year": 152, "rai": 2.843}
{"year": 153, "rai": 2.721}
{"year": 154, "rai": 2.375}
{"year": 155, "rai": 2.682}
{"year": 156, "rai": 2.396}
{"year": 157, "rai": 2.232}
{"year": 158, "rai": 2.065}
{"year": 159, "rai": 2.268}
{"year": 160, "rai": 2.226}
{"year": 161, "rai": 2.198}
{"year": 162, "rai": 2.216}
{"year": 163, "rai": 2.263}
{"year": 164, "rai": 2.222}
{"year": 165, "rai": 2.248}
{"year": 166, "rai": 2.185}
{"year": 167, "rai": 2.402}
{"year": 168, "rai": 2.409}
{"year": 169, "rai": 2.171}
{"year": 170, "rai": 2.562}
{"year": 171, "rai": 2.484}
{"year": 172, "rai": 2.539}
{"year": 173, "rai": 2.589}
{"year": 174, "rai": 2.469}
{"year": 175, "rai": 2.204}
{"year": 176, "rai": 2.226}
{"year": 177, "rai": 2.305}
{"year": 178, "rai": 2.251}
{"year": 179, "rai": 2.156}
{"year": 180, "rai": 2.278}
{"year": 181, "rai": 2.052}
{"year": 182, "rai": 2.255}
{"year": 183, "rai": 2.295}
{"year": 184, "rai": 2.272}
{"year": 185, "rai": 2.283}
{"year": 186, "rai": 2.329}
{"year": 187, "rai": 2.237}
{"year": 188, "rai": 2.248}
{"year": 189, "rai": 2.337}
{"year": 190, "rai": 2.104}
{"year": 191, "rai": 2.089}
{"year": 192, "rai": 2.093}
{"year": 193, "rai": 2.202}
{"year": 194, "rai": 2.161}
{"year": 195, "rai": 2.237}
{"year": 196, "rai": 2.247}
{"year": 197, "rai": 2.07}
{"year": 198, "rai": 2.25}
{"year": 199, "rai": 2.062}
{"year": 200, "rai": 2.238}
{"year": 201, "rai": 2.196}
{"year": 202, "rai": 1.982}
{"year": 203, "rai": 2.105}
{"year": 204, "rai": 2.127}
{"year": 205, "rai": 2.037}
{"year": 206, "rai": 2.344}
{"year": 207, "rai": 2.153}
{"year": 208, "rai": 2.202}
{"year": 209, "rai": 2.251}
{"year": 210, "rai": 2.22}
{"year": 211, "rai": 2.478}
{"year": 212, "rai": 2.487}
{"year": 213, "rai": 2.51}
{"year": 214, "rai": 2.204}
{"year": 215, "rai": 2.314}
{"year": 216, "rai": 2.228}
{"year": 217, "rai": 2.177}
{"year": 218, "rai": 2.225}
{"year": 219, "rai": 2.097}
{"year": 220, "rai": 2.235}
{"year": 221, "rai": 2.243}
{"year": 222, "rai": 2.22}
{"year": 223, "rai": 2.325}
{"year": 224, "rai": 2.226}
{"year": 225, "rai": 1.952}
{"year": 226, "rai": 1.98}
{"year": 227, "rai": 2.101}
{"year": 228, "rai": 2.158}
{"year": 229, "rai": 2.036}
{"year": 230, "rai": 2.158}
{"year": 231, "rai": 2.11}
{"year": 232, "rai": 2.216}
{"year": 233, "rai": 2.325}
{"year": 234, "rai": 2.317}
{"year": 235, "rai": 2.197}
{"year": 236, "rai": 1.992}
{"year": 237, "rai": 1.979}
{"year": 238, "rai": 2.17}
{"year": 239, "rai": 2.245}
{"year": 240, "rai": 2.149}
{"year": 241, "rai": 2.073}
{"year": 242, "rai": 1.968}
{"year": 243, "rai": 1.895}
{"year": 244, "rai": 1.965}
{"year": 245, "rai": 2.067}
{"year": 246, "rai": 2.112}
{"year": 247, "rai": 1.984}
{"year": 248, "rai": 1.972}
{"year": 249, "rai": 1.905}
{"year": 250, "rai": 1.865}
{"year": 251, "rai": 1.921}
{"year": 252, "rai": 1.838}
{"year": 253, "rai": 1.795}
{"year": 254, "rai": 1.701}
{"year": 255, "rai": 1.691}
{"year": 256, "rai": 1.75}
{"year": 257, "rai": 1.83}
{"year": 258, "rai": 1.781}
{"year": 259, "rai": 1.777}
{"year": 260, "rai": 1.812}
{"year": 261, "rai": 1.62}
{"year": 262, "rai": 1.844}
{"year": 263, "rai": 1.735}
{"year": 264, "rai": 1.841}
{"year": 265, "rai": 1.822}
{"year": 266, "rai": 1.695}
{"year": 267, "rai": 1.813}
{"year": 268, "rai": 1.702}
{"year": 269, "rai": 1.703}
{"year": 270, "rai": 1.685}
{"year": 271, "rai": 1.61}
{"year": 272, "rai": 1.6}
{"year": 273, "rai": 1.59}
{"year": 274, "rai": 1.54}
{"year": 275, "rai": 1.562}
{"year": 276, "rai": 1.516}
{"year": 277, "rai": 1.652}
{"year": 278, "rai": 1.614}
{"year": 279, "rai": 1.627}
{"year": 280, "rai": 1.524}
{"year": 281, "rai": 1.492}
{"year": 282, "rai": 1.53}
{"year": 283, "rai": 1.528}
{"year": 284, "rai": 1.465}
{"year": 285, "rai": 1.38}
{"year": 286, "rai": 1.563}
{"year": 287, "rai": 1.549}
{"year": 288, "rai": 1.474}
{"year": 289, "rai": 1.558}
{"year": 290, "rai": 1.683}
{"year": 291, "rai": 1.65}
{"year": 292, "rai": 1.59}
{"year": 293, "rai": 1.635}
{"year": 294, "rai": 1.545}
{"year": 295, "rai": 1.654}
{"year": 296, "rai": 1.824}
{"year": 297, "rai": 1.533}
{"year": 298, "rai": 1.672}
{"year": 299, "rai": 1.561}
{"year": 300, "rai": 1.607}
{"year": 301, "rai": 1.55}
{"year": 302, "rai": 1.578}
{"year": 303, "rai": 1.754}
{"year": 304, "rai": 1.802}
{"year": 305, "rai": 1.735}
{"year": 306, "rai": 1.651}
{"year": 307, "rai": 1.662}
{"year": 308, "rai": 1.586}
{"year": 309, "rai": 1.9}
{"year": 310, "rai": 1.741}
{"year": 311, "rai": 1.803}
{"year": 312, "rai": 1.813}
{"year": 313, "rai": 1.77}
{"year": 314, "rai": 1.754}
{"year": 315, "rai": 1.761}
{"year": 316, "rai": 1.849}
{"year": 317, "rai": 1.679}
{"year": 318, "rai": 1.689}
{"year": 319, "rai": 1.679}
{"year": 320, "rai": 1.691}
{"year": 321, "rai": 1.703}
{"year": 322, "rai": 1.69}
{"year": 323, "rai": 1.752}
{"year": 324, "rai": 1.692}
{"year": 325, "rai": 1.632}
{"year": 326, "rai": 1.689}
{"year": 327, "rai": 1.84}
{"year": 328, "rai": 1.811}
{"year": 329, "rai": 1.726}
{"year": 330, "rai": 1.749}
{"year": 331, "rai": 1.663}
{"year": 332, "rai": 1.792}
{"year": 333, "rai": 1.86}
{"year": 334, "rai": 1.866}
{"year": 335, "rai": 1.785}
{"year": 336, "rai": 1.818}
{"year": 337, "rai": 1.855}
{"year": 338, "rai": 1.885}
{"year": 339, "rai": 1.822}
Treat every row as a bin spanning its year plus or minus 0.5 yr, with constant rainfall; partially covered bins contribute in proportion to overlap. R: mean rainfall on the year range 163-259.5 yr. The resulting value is 2.16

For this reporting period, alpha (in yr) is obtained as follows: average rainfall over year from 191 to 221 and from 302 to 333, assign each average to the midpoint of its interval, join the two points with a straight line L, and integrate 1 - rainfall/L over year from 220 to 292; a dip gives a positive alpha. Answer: 5.7 yr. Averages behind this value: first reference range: 2.21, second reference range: 1.73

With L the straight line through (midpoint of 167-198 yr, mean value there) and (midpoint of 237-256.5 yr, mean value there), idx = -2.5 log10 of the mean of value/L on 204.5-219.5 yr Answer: -0.067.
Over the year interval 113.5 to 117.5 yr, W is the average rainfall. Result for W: 2.28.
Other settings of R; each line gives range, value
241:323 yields 1.71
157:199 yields 2.26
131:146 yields 2.46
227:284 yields 1.85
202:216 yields 2.25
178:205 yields 2.19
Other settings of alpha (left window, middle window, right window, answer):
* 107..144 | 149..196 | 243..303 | -3.6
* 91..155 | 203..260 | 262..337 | -4.9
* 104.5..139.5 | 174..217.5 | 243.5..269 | -3.2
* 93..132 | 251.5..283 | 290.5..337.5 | 2.4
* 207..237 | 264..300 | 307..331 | 5.8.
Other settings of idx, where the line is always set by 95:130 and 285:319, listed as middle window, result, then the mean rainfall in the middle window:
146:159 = -0.23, 2.54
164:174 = -0.19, 2.39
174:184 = -0.13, 2.24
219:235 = -0.17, 2.17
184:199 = -0.13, 2.2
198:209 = -0.12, 2.15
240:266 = -0.04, 1.86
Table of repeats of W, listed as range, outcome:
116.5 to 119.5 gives 2.15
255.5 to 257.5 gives 1.79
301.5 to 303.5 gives 1.67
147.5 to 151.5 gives 2.67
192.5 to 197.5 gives 2.18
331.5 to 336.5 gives 1.82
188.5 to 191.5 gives 2.18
